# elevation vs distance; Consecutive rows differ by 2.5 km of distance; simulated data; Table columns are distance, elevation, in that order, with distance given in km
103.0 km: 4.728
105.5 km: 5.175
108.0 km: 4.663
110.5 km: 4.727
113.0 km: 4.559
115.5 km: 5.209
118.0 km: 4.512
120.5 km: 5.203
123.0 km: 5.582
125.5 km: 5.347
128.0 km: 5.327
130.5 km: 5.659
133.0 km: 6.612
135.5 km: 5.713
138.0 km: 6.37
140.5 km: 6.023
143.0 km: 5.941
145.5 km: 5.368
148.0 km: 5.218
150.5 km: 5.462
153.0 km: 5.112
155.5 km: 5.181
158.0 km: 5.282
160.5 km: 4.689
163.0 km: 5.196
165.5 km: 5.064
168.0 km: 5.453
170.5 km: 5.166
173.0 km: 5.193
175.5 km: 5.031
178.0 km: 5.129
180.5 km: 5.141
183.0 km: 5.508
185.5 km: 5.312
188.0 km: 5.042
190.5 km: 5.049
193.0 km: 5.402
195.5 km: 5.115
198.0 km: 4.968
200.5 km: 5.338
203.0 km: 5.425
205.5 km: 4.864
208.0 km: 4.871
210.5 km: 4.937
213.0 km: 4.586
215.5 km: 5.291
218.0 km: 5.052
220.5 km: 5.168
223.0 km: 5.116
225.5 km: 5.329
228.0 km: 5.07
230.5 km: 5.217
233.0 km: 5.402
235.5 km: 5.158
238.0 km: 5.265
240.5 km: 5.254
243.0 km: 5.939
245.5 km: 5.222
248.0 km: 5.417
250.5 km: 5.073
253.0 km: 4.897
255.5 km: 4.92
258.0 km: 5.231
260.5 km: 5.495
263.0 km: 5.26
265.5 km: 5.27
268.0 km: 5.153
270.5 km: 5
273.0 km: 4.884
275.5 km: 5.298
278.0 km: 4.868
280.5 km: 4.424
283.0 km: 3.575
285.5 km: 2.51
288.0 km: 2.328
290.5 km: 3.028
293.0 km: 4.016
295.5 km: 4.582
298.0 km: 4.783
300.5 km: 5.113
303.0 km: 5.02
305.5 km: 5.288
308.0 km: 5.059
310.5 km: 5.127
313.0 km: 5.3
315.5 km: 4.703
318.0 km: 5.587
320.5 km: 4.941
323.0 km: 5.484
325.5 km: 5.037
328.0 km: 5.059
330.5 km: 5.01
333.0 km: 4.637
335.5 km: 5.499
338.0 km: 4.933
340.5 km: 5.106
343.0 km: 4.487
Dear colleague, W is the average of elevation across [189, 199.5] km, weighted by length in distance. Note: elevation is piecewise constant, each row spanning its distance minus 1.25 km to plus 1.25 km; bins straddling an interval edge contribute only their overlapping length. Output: 5.14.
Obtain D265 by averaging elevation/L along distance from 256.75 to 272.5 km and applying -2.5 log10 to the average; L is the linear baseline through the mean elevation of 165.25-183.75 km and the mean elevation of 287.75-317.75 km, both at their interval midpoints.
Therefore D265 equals -0.089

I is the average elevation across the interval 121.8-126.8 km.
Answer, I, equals 5.46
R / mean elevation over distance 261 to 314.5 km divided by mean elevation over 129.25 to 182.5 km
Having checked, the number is 0.84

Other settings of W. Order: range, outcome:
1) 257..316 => 4.63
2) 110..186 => 5.34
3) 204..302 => 4.84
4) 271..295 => 3.94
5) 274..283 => 4.68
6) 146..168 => 5.18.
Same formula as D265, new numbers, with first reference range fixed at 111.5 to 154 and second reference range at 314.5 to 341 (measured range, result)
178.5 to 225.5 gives 0.04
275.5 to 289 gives 0.36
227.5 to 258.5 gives 0.00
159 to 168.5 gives 0.07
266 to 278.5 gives 0.03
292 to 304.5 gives 0.09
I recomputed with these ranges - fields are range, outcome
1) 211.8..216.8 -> 4.94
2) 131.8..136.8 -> 6.16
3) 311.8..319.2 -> 5.19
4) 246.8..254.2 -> 5.13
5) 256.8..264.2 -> 5.33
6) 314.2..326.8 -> 5.15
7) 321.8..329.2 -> 5.19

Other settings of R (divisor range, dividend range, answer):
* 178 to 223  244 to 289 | 0.92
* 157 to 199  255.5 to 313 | 0.90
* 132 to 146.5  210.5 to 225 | 0.84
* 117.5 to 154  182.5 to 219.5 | 0.91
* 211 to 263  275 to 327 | 0.88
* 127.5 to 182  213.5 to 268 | 0.96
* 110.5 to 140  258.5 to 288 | 0.85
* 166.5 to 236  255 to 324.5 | 0.92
